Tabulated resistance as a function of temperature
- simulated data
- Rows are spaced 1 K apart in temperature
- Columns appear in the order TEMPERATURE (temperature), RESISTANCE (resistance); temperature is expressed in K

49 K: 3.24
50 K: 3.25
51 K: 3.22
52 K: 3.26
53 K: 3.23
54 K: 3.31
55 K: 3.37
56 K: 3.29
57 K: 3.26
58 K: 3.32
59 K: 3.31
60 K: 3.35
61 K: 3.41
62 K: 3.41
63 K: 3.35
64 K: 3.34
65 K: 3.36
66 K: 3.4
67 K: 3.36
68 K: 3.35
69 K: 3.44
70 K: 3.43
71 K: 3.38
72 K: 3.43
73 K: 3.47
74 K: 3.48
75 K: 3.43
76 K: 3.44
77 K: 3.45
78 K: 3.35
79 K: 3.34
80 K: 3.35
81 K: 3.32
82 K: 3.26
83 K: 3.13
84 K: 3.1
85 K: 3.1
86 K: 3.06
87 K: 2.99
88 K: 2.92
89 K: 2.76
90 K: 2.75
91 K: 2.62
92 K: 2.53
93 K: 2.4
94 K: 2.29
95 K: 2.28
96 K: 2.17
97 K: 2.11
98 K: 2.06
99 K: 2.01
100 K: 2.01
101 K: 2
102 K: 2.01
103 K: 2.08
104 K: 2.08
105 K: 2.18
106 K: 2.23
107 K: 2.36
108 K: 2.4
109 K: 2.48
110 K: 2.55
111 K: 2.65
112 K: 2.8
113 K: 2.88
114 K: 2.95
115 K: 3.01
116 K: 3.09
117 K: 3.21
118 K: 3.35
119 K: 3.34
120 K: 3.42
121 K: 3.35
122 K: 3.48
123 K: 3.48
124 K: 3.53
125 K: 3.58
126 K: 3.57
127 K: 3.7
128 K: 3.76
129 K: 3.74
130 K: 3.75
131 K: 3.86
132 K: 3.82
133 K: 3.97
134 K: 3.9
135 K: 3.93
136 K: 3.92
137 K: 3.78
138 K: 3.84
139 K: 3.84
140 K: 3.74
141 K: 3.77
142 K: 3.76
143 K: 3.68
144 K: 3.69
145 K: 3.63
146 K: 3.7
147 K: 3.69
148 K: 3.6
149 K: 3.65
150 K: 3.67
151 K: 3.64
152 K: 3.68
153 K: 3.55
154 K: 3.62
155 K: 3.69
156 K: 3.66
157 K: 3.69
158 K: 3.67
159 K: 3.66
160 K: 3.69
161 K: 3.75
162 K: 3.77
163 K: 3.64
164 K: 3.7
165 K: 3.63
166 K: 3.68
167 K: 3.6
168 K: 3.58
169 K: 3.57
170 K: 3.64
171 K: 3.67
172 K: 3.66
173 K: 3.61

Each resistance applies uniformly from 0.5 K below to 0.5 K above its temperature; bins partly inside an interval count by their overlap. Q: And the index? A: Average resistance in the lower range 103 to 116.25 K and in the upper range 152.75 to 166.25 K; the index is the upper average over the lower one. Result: 1.4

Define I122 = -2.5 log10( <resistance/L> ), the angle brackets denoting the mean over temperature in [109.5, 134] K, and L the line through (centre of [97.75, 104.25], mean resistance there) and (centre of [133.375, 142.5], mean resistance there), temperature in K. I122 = -0.11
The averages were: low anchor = 2.03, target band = 3.38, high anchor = 3.83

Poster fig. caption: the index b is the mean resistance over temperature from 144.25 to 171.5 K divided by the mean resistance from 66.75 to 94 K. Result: 1.16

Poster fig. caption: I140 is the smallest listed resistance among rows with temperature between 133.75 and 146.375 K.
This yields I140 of 3.63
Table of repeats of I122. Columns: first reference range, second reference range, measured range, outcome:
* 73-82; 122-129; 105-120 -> 0.25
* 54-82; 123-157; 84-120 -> 0.34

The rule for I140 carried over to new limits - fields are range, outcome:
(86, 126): 2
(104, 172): 2.08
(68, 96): 2.17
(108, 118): 2.4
